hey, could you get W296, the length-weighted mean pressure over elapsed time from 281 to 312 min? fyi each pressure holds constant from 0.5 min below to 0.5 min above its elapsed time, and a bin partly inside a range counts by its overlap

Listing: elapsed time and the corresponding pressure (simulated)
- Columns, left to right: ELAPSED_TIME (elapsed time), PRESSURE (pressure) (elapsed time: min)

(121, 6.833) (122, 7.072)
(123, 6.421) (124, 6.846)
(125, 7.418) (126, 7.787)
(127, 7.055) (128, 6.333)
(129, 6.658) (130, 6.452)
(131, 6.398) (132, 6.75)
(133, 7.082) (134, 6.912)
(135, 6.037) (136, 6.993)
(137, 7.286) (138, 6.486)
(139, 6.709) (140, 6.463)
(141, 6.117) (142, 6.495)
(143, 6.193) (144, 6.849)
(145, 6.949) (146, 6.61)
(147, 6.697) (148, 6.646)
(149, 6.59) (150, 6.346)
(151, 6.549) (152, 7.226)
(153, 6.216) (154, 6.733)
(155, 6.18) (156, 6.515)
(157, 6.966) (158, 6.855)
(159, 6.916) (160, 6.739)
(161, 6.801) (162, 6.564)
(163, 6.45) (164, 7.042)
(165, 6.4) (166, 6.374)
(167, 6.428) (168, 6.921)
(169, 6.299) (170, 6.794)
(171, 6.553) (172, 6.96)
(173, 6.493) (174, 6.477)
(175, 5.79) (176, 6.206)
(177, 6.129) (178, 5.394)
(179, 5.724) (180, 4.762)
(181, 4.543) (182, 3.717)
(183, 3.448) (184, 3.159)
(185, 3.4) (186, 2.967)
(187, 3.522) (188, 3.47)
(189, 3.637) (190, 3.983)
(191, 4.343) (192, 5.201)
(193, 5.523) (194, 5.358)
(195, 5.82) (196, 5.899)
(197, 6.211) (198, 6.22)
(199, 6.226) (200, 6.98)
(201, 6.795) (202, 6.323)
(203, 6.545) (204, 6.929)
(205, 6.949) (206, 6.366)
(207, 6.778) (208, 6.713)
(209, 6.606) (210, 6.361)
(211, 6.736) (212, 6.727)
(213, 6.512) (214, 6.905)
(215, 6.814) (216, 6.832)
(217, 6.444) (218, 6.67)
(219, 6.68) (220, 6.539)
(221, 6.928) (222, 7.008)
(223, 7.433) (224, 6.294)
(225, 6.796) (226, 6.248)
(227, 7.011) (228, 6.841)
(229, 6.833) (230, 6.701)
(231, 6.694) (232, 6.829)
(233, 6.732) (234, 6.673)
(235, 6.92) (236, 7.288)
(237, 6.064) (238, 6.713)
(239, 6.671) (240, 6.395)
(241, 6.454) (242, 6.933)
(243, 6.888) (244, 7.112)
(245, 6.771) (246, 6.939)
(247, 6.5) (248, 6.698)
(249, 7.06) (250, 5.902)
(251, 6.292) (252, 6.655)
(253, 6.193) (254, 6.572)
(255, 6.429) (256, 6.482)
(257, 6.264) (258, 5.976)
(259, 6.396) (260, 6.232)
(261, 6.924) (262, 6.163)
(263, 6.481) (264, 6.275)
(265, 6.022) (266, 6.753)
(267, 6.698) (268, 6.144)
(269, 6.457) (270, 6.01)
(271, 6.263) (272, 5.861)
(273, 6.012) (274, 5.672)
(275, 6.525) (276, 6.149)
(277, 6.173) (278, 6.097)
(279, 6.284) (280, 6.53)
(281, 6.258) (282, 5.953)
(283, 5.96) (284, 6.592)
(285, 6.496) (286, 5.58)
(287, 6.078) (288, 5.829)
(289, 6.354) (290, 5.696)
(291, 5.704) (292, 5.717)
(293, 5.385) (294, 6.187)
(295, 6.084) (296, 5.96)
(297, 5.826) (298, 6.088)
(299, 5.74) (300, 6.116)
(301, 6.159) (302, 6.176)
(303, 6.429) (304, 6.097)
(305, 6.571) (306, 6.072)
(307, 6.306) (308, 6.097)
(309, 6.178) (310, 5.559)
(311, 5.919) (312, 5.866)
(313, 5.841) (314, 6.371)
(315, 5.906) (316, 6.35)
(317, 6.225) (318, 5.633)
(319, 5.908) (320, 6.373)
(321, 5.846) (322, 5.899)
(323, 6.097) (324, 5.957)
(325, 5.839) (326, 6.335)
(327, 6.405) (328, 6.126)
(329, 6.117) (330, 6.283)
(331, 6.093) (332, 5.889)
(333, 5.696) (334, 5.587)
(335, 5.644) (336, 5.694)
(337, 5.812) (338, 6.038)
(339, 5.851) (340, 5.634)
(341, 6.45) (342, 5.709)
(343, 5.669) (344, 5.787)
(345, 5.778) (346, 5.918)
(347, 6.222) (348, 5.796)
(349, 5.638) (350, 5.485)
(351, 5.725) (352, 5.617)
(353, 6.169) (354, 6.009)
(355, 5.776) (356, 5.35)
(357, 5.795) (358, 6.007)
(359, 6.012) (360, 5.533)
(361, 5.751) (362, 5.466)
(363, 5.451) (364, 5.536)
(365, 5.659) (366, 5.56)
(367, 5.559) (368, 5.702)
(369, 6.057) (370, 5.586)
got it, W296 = 6.03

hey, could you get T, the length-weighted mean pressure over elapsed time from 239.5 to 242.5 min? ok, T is 6.59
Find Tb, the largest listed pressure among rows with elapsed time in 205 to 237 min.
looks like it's 7.433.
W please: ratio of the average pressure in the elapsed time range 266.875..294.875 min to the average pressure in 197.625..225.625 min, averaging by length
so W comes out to 0.91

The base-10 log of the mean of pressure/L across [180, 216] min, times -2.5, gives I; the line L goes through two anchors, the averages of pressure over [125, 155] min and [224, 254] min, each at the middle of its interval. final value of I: 0.202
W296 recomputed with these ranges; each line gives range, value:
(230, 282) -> 6.46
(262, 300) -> 6.11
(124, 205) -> 6.11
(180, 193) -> 3.89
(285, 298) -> 5.9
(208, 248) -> 6.73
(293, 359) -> 5.96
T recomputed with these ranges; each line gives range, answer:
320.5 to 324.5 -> 5.95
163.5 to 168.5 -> 6.63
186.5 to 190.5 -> 3.65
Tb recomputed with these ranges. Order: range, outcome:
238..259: 7.112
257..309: 6.924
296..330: 6.571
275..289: 6.592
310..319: 6.371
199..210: 6.98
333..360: 6.45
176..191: 6.206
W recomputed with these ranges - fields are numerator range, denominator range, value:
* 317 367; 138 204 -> 0.98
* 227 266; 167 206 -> 1.20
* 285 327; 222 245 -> 0.89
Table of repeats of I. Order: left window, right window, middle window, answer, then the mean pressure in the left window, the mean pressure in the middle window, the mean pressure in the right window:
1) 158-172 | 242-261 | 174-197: 0.37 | 6.66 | 4.71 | 6.54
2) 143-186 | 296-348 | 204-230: -0.11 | 6.12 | 6.72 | 6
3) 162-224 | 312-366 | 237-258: -0.11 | 5.93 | 6.57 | 5.88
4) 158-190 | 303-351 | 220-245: -0.18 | 5.55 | 6.76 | 5.97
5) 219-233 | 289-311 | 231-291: 0.00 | 6.78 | 6.39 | 6.01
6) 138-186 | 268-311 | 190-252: -0.07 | 6.15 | 6.53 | 6.08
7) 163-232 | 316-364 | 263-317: -0.03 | 6.01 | 6.11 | 5.88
